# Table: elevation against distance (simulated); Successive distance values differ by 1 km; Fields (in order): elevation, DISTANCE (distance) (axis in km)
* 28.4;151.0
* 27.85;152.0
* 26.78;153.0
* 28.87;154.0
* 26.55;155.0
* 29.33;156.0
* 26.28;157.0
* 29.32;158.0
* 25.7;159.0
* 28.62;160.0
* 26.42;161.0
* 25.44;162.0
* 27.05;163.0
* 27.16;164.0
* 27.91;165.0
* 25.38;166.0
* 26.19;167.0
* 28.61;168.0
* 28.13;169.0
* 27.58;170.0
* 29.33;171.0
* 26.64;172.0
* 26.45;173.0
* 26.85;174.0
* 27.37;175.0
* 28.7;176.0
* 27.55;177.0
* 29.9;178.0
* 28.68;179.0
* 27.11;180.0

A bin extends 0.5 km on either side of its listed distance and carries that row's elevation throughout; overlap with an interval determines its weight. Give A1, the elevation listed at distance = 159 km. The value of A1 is 25.7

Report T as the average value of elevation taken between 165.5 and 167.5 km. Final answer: 25.8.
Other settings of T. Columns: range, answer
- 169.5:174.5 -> 27.4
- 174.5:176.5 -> 28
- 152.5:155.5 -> 27.4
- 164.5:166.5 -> 26.6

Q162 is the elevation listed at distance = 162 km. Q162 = 25.44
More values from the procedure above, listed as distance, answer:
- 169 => 28.13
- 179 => 28.68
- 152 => 27.85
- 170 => 27.58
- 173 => 26.45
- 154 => 28.87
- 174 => 26.85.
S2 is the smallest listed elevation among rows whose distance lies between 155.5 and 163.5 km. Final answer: 25.44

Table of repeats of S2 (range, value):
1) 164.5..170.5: 25.38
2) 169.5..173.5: 26.45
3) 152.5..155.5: 26.55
